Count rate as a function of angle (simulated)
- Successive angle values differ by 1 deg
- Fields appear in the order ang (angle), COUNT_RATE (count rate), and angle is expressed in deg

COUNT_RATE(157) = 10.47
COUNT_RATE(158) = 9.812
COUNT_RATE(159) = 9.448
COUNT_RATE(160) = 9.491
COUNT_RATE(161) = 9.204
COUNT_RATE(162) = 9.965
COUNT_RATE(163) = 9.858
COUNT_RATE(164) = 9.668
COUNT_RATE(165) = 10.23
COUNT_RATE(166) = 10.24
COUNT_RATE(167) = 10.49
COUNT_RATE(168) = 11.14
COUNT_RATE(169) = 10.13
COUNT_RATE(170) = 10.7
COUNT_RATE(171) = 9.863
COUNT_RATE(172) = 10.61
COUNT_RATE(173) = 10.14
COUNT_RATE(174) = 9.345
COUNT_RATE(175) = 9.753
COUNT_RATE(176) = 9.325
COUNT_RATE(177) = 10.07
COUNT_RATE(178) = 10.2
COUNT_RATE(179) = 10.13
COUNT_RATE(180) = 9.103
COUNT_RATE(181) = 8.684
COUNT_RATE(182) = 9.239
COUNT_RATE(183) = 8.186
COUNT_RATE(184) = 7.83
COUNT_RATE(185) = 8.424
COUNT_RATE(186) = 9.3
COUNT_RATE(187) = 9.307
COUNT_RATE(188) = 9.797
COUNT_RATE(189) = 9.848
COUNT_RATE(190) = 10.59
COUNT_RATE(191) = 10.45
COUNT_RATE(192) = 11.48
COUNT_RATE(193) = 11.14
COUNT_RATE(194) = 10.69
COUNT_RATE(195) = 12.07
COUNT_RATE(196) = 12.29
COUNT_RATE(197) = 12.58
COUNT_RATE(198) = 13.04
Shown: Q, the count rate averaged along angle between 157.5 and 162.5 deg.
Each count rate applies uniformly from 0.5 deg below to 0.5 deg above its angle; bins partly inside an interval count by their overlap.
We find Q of 9.58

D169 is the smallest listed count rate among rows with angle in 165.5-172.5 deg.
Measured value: 9.863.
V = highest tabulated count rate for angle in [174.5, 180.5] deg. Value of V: 10.2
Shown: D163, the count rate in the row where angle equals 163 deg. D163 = 9.858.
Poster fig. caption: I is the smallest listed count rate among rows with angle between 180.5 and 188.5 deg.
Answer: 7.83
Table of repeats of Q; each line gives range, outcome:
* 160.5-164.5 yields 9.67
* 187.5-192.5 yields 10.4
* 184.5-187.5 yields 9.01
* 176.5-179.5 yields 10.1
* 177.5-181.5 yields 9.53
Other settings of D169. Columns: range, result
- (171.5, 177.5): 9.325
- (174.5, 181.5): 8.684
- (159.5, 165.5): 9.204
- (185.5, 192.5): 9.3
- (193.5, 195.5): 10.69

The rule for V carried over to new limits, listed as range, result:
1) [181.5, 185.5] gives 9.239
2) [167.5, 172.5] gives 11.14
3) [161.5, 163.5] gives 9.965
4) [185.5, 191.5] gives 10.59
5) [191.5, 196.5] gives 12.29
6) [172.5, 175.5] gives 10.14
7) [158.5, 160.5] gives 9.491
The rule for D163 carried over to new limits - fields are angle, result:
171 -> 9.863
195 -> 12.07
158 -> 9.812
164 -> 9.668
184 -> 7.83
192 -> 11.48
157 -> 10.47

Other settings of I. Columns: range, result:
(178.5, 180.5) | 9.103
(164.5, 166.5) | 10.23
